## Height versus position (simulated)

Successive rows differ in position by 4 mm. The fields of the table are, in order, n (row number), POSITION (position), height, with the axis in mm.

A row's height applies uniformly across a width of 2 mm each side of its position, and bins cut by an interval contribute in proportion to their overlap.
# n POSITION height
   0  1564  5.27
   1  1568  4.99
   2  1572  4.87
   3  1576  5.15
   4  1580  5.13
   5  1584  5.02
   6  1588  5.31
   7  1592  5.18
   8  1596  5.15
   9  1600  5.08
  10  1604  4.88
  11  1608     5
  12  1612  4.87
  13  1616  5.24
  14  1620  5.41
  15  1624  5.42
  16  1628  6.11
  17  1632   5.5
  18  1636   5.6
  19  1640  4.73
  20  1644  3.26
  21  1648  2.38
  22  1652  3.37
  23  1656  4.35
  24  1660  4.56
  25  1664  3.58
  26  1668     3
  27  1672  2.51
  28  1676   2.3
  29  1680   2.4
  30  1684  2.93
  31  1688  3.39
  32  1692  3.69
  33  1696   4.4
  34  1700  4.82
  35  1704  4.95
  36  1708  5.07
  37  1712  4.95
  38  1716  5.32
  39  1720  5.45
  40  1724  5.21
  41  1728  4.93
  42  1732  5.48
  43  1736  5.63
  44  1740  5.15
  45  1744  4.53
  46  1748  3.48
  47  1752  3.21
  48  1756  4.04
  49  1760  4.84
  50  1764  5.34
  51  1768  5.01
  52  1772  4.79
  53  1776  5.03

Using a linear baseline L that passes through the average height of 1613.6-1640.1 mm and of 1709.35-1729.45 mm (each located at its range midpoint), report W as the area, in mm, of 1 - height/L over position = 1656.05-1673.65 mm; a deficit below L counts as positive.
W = 5.98 mm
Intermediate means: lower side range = 5.47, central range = 3.53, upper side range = 5.18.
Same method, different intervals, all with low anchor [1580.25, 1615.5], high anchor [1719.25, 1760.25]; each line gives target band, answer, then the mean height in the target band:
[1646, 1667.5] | 5.7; 3.6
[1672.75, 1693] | 8.2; 2.88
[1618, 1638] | -2.5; 5.61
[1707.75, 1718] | -0.8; 5.12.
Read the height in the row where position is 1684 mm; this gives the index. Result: 2.93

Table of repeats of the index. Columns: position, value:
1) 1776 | 5.03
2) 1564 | 5.27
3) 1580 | 5.13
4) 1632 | 5.5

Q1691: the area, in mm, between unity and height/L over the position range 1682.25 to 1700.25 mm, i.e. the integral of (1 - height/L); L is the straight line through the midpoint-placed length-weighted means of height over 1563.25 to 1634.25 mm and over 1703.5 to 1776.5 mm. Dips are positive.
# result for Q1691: 4.4 mm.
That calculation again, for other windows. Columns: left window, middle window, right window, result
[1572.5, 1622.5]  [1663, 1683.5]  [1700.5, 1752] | 9.33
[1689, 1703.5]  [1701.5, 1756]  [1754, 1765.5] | -4.09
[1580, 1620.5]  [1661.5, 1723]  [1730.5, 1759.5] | 9.93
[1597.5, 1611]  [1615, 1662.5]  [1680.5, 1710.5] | 0.31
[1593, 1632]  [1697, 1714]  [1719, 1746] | 0.94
